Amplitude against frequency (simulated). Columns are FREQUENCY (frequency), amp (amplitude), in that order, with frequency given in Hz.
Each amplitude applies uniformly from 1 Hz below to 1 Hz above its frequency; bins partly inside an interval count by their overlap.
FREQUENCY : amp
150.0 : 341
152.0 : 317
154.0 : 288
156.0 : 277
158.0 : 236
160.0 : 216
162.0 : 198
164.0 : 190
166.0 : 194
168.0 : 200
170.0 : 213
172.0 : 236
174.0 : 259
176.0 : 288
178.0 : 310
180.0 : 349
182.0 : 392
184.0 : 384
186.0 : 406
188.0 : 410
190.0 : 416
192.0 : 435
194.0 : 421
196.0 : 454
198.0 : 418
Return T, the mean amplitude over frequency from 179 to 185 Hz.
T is 375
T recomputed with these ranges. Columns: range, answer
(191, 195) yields 428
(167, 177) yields 239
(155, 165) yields 223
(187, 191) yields 413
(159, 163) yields 207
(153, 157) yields 282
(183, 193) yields 410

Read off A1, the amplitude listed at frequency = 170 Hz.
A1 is 213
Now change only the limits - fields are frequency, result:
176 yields 288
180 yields 349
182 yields 392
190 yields 416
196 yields 454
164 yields 190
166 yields 194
